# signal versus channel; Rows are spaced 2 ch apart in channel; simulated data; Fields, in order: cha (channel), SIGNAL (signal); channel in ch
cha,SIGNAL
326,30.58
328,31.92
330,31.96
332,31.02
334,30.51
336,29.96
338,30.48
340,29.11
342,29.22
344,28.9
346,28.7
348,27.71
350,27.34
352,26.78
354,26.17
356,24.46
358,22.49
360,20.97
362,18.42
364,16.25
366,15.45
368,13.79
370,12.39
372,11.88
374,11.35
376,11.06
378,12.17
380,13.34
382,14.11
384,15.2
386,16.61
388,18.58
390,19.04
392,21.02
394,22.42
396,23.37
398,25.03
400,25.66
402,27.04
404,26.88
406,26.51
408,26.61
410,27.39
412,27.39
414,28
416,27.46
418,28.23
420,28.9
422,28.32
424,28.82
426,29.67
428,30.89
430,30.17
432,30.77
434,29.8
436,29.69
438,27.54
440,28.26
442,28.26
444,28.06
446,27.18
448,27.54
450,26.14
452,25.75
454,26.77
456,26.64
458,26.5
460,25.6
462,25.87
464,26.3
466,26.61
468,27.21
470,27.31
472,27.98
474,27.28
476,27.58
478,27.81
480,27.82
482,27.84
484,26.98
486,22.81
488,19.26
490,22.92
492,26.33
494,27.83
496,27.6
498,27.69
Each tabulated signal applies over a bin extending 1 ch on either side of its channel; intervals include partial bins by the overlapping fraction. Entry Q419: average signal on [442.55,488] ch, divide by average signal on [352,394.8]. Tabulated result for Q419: 1.5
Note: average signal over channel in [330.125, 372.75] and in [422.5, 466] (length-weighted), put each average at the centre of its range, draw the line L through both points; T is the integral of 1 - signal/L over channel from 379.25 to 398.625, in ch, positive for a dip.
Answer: 5.2 ch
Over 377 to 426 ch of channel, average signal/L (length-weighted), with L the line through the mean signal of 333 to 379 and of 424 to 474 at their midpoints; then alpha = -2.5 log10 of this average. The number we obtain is 0.07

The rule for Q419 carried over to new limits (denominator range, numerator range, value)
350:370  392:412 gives 1.25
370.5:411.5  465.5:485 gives 1.39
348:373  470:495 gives 1.30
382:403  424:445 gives 1.39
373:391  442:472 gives 1.83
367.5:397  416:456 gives 1.80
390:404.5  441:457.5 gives 1.12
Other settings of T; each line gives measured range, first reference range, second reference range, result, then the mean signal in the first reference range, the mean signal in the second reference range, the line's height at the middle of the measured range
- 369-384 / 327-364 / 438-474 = 8.1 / 27.3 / 27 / 27.2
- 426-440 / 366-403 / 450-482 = -4.1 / 17.4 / 26.9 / 23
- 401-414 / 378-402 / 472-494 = -4.0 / 19.5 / 25.9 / 20.7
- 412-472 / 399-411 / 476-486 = -2.2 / 26.7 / 27.1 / 26.9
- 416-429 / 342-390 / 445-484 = -3.0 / 19.1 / 26.9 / 23.6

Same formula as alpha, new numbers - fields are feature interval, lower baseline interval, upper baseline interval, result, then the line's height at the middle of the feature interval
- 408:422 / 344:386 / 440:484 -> -0.21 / 23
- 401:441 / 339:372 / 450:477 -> -0.13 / 25.1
